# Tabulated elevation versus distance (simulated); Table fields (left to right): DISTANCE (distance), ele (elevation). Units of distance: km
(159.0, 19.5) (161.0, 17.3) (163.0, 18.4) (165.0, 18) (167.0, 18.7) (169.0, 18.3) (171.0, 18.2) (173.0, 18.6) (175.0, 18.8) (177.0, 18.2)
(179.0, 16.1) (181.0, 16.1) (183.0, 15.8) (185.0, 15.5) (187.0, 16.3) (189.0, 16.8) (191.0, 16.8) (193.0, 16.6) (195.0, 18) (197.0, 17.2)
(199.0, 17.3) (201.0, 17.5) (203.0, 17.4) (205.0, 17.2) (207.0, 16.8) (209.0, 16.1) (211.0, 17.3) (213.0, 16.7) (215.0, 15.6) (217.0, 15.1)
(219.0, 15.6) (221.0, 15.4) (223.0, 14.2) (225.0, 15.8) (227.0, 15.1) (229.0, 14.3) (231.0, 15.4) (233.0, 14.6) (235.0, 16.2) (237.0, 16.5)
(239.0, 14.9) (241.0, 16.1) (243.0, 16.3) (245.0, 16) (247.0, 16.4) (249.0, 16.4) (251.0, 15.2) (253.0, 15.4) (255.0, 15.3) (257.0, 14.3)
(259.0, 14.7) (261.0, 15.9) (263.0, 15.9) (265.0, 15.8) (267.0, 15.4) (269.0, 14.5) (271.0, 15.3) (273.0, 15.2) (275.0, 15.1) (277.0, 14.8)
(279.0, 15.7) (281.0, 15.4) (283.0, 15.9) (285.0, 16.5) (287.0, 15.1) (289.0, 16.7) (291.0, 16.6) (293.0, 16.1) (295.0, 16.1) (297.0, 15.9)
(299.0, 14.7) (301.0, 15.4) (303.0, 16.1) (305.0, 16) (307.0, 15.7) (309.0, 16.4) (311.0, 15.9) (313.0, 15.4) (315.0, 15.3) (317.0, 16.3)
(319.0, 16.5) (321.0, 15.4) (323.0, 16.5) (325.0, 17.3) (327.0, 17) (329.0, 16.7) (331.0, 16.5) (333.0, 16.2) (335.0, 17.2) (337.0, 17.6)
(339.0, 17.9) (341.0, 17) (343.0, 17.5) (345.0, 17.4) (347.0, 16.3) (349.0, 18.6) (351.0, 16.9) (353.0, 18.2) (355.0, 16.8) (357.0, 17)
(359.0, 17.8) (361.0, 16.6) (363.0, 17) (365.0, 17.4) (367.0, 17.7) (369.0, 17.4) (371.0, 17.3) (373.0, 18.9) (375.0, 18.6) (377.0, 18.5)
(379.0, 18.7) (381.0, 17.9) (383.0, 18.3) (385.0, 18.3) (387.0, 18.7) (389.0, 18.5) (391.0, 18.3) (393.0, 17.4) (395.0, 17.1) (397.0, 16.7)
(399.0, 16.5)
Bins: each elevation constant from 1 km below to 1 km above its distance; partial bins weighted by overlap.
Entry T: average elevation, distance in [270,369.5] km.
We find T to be 16.4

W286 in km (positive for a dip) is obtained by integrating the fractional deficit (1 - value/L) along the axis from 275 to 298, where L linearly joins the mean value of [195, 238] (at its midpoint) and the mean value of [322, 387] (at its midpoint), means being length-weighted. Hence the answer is 1.3 km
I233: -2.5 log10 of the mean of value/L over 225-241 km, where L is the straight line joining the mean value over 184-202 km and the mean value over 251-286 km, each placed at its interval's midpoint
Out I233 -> 0.05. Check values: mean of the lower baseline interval 16.9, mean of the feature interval 15.4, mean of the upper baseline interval 15.4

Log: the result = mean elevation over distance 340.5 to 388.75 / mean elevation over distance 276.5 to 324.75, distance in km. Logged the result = 1.1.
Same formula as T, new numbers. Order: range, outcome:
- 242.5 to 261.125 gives 15.6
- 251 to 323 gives 15.6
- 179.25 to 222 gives 16.5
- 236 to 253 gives 15.9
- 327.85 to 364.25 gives 17.2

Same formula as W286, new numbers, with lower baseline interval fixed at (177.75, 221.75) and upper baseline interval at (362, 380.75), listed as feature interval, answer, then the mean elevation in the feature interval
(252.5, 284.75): 3.36 km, 15.3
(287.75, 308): 1.65 km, 15.9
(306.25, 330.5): 1.79 km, 16.2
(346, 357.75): 0.31 km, 17.3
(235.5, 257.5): 1.51 km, 15.8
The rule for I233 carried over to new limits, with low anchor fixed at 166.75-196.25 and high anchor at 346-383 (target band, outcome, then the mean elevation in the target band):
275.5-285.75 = 0.121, 15.6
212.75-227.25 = 0.128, 15.4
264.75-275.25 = 0.150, 15.2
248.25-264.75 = 0.133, 15.4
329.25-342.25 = 0.034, 17.1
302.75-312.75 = 0.101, 16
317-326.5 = 0.071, 16.4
